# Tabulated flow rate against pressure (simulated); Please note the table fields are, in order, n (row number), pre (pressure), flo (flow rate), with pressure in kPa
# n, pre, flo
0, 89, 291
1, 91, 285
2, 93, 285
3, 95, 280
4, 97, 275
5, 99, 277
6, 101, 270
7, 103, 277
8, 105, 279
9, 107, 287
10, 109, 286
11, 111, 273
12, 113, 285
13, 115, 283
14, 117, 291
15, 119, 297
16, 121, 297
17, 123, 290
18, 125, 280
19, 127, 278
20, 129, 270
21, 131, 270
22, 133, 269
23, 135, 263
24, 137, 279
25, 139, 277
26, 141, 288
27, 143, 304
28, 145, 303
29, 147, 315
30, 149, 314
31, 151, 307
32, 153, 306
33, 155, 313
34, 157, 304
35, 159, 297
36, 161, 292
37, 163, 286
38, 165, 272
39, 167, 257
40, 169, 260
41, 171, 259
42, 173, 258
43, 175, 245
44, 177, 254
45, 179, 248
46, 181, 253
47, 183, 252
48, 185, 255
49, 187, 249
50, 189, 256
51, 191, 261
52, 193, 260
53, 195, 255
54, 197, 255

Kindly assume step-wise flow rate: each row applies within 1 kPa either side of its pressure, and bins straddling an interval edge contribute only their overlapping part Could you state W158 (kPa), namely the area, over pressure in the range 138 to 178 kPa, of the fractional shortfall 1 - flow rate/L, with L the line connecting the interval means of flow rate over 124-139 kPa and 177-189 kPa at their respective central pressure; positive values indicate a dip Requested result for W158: -3.53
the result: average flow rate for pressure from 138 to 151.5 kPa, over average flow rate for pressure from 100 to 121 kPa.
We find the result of 1.1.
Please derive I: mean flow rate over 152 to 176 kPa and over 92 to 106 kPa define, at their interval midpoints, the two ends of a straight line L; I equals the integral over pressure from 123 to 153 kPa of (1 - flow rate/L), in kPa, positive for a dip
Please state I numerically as -1.0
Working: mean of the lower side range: 278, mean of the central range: 288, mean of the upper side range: 279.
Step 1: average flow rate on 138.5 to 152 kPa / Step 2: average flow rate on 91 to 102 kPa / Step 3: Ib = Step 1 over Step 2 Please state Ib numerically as 1.1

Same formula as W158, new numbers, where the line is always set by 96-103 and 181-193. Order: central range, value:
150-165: -2.14 kPa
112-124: -0.90 kPa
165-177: 0.07 kPa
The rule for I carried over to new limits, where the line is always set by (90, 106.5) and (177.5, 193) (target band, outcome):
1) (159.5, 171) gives -0.6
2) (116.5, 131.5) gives -0.7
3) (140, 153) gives -2.0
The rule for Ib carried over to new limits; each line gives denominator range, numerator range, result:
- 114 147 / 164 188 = 0.90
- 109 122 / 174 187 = 0.87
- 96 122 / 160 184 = 0.92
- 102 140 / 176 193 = 0.90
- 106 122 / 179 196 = 0.89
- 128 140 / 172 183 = 0.93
